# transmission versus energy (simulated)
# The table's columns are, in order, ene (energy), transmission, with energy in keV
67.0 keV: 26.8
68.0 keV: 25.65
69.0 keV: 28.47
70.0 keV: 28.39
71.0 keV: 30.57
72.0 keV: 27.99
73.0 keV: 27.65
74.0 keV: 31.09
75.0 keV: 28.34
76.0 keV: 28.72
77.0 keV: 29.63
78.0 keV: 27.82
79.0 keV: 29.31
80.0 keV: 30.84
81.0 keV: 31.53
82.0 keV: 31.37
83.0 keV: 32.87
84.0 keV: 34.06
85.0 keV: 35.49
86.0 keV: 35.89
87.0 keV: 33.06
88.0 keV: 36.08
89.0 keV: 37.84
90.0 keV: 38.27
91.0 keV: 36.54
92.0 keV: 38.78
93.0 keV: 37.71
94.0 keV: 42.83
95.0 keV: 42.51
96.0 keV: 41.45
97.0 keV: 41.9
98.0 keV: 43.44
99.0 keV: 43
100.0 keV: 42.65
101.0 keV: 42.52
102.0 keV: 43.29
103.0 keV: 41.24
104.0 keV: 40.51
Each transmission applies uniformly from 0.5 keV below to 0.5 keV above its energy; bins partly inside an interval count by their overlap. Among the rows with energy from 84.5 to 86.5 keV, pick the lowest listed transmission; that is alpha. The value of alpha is 35.49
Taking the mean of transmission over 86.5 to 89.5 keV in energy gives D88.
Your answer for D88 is 35.7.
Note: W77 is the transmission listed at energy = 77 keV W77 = 29.63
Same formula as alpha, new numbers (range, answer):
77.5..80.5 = 27.82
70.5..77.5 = 27.65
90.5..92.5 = 36.54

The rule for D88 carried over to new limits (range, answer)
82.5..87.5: 34.3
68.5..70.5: 28.4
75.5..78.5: 28.7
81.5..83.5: 32.1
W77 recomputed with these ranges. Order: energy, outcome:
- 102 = 43.29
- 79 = 29.31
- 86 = 35.89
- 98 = 43.44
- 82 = 31.37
